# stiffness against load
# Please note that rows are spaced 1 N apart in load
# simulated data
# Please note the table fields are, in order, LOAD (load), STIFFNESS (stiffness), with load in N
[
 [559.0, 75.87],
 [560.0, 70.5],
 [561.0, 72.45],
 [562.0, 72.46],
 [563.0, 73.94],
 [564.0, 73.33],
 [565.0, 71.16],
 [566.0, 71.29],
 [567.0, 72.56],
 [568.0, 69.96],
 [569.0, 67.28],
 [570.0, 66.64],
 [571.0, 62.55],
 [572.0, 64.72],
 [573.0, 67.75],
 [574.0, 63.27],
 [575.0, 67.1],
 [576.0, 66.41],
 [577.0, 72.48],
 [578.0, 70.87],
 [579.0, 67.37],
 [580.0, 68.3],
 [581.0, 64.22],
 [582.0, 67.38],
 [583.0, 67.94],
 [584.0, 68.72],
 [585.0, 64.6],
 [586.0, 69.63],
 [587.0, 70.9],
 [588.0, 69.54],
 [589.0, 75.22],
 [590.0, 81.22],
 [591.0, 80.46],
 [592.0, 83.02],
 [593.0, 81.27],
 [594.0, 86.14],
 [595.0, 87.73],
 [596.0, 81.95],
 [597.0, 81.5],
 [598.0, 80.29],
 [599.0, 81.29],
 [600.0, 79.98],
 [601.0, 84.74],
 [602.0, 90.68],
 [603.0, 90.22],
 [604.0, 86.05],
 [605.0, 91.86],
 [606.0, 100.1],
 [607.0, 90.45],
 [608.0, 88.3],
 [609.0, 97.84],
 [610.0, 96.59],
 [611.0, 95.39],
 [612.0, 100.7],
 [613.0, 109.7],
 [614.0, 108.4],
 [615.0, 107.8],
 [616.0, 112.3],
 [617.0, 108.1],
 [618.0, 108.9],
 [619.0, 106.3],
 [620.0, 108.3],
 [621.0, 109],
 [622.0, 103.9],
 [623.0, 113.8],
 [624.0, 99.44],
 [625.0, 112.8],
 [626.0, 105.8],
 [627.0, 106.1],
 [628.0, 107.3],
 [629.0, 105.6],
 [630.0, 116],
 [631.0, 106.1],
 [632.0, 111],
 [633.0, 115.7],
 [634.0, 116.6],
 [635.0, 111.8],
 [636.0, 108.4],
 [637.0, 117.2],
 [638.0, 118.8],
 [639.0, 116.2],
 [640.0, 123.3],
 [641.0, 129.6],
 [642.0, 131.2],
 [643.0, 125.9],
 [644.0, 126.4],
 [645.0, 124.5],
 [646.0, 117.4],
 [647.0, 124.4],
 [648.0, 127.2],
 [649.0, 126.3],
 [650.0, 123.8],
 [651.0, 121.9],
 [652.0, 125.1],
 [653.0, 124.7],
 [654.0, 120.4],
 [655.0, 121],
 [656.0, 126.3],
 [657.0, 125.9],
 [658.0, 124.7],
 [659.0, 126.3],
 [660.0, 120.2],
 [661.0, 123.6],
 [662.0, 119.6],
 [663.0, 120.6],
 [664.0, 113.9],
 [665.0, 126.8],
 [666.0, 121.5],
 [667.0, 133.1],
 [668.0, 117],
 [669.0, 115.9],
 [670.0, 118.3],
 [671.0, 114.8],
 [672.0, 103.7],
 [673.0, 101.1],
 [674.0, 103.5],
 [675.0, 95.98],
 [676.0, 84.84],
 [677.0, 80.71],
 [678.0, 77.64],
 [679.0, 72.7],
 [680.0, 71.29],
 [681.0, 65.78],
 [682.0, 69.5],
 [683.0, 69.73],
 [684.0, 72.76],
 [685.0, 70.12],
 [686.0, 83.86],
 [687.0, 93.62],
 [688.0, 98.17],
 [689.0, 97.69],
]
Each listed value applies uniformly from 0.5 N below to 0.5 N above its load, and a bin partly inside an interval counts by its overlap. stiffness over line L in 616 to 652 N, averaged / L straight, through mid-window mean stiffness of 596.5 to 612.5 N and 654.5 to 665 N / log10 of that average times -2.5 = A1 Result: -0.08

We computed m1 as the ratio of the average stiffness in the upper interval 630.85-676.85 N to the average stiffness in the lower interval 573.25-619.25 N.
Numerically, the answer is 1.4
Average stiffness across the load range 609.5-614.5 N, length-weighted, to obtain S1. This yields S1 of 102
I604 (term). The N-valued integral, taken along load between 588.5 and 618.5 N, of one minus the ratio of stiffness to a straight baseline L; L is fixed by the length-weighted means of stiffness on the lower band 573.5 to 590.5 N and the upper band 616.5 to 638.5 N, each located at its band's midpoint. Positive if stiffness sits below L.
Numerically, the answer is -1.0 N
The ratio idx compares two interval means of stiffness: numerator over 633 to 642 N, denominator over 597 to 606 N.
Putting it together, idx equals 1.37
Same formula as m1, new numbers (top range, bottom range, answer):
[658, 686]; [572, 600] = 1.37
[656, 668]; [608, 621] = 1.18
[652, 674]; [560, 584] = 1.74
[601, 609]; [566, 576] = 1.36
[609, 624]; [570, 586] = 1.58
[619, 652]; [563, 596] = 1.62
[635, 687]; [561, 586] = 1.61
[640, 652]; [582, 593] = 1.71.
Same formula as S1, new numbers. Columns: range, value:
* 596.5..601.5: 81.6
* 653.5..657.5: 123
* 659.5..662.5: 121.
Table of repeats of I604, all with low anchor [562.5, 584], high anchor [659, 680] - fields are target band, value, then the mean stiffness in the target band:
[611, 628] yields -3.9 N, 107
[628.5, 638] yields -2.0 N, 112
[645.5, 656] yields -2.4 N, 123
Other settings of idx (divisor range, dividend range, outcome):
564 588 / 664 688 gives 1.39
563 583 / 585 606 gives 1.20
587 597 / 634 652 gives 1.52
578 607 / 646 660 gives 1.58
